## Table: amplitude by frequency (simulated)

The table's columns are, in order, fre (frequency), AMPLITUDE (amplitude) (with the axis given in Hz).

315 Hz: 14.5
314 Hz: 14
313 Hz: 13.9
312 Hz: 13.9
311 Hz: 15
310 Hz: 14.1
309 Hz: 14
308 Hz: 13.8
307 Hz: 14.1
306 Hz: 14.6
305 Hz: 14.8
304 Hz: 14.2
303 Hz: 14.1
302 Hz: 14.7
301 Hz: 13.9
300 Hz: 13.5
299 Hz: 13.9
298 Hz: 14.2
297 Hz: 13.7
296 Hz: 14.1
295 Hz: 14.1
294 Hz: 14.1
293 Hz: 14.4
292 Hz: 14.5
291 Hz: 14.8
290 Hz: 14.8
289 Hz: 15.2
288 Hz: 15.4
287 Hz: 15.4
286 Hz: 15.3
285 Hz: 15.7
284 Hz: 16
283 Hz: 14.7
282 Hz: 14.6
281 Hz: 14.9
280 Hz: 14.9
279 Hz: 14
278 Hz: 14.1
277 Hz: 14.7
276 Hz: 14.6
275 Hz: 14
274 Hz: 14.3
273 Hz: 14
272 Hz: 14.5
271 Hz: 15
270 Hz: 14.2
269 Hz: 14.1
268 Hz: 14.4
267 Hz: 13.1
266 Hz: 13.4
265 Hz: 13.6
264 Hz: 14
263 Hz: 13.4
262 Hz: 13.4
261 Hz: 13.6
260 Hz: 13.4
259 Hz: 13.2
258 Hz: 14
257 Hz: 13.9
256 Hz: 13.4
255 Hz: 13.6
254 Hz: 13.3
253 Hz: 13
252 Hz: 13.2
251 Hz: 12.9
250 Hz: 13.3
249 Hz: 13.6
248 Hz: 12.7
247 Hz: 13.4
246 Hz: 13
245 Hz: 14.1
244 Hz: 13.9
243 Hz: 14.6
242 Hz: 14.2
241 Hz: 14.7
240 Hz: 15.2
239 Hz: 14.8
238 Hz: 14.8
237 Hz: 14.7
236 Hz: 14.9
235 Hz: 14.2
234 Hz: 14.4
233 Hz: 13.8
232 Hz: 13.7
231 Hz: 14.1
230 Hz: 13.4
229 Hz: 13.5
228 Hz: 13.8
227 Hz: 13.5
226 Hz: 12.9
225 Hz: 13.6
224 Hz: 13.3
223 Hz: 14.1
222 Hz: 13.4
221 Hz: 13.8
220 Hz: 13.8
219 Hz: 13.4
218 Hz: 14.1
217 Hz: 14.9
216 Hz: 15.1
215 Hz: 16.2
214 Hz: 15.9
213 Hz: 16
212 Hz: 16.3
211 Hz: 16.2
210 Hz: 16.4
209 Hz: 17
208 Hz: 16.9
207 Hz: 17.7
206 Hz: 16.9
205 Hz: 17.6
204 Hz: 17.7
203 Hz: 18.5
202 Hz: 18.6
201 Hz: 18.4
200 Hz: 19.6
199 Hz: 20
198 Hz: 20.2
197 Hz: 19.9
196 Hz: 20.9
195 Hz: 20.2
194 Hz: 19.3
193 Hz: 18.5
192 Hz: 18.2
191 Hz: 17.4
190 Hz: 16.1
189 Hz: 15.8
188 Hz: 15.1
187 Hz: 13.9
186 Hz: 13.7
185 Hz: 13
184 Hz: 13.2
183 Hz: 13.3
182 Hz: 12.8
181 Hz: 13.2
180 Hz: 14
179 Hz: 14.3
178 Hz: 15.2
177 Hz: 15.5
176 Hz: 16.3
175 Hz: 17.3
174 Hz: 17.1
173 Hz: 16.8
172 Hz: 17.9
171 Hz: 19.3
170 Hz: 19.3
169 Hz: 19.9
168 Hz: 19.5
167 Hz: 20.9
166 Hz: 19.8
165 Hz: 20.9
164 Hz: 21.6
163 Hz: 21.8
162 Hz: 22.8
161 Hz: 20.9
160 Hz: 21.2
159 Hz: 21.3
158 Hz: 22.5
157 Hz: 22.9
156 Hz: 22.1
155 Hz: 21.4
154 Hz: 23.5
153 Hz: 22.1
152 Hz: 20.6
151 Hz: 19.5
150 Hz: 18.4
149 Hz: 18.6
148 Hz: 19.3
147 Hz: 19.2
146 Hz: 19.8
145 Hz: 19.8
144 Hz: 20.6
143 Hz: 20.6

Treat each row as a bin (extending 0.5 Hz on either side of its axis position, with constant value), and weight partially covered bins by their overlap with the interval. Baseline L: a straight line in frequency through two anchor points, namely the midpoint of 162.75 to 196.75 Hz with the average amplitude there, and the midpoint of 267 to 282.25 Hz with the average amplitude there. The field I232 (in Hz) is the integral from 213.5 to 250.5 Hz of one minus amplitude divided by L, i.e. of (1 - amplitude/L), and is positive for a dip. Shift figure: 3.6 Hz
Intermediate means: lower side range 17.1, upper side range 14.4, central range 14.1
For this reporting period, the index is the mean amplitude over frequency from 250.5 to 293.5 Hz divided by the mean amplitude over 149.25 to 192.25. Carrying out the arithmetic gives 0.78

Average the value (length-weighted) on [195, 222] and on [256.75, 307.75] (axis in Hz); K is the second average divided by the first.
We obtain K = 0.84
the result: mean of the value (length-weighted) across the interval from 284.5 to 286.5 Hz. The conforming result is 15.5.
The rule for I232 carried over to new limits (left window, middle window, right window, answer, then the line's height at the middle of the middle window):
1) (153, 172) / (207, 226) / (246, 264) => 1.8 Hz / 16.6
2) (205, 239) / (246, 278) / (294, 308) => 1.6 Hz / 14.5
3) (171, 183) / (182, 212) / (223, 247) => -4.3 Hz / 15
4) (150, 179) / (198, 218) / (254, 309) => 0.7 Hz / 17.8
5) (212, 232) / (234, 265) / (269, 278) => 1.0 Hz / 14.3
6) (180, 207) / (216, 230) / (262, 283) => 1.9 Hz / 15.9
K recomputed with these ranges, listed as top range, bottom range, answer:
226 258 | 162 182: 0.77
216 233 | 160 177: 0.71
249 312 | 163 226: 0.85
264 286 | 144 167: 0.69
